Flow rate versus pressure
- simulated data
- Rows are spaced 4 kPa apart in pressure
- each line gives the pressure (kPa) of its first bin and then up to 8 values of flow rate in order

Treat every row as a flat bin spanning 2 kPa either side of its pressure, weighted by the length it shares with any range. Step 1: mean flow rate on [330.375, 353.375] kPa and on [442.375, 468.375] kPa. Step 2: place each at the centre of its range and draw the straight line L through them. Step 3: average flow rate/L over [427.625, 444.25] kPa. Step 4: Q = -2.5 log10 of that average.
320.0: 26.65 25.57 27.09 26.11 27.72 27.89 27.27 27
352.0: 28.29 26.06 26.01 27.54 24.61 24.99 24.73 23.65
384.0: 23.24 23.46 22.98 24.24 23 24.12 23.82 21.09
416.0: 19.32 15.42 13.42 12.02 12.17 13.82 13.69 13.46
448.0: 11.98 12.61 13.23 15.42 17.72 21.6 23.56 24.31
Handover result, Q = 0.28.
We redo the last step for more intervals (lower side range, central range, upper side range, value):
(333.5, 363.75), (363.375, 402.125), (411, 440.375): -0.11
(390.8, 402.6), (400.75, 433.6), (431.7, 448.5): 0.06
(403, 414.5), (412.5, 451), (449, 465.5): 0.31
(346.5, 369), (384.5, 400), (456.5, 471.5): 0.02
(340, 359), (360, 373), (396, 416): 0.00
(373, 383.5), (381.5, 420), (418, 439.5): -0.17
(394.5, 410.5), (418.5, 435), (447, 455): 0.34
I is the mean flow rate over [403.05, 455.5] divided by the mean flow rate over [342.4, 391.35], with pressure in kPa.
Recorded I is 0.62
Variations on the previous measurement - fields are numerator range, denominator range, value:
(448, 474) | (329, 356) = 0.62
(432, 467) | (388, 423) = 0.65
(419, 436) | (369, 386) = 0.55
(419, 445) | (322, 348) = 0.50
